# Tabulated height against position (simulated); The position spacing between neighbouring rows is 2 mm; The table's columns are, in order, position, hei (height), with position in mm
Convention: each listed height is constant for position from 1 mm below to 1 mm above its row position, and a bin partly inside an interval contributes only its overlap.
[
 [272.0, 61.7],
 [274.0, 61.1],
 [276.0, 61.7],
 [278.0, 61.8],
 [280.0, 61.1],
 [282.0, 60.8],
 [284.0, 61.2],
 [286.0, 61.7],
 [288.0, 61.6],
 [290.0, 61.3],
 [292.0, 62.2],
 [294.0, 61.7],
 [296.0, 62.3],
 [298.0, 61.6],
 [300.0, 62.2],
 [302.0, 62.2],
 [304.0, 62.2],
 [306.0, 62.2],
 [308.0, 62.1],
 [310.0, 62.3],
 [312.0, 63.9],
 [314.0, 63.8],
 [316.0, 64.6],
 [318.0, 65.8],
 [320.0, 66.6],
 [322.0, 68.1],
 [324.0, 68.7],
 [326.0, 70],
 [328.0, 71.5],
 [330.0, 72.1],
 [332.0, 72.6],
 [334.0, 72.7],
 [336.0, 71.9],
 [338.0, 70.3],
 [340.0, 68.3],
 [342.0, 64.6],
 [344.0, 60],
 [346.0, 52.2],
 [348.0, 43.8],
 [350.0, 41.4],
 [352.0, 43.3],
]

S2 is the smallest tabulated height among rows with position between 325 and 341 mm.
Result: 68.3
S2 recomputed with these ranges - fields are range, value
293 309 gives 61.6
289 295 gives 61.3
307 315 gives 62.1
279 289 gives 60.8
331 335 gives 72.6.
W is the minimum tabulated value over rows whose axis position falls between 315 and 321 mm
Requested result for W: 64.6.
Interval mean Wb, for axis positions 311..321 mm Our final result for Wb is 64.9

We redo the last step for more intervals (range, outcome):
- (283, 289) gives 61.5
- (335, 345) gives 67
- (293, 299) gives 61.9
